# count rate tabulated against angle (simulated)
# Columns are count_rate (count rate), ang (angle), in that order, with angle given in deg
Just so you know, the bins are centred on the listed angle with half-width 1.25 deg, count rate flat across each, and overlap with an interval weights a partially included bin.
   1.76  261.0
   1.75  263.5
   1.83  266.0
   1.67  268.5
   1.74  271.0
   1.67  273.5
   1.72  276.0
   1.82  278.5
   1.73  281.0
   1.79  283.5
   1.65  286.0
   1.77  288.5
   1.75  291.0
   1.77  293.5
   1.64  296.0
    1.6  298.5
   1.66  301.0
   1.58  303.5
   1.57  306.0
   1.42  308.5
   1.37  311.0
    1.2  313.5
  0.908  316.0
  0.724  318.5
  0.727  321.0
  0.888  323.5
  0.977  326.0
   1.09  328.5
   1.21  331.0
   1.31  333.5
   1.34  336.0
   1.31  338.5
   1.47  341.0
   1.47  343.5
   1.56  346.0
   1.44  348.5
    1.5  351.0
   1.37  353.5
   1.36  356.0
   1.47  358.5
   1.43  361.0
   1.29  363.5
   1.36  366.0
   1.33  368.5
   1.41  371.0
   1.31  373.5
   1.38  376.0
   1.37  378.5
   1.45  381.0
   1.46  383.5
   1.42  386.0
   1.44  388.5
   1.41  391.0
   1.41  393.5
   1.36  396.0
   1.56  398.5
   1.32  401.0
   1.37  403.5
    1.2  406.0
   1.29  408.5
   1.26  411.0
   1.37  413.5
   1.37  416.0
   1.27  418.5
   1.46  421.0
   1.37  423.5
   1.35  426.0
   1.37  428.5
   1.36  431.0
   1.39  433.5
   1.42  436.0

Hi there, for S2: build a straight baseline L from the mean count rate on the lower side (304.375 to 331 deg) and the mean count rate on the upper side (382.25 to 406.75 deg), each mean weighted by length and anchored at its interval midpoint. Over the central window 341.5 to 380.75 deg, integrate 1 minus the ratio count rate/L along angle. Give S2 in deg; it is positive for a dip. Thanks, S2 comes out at -4.3 deg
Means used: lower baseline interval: 1.1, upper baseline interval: 1.4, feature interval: 1.41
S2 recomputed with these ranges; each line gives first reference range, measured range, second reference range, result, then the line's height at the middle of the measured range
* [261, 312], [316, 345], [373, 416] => 7.8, 1.56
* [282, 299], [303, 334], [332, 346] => 8.0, 1.53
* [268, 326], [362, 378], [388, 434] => 0.6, 1.41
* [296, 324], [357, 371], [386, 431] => -0.6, 1.32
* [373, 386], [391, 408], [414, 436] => 0.2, 1.39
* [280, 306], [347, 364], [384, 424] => 1.0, 1.51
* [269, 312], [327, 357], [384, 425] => 3.2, 1.53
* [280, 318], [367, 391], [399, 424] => -0.1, 1.39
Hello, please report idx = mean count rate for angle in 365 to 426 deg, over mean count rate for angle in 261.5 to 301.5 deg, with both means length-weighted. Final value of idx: 0.80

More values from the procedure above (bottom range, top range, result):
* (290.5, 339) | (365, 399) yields 1.08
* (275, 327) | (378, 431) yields 0.95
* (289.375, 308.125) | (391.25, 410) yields 0.83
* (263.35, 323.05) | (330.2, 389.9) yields 0.91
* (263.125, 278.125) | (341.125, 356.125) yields 0.84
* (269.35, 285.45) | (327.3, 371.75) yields 0.79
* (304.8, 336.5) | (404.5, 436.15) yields 1.19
